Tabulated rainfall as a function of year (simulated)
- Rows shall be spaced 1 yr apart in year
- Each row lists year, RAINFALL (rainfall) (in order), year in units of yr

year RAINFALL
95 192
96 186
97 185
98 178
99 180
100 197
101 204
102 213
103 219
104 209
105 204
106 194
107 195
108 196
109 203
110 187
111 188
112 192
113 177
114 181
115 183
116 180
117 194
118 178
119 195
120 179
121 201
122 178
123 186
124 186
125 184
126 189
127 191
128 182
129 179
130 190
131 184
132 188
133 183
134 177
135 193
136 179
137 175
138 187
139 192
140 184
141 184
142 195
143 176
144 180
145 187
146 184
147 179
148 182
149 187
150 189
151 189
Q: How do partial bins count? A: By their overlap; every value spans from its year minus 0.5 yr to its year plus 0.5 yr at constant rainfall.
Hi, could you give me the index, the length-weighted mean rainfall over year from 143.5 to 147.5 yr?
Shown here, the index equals 182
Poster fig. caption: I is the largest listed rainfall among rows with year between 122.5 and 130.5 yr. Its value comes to 191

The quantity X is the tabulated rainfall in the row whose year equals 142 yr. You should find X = 195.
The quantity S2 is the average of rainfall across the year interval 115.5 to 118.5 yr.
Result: 184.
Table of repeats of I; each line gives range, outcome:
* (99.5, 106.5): 219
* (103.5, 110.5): 209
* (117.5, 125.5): 201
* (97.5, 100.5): 197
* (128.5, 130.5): 190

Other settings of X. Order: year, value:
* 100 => 197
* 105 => 204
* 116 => 180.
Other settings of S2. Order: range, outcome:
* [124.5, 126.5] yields 186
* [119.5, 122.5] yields 186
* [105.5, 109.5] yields 197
